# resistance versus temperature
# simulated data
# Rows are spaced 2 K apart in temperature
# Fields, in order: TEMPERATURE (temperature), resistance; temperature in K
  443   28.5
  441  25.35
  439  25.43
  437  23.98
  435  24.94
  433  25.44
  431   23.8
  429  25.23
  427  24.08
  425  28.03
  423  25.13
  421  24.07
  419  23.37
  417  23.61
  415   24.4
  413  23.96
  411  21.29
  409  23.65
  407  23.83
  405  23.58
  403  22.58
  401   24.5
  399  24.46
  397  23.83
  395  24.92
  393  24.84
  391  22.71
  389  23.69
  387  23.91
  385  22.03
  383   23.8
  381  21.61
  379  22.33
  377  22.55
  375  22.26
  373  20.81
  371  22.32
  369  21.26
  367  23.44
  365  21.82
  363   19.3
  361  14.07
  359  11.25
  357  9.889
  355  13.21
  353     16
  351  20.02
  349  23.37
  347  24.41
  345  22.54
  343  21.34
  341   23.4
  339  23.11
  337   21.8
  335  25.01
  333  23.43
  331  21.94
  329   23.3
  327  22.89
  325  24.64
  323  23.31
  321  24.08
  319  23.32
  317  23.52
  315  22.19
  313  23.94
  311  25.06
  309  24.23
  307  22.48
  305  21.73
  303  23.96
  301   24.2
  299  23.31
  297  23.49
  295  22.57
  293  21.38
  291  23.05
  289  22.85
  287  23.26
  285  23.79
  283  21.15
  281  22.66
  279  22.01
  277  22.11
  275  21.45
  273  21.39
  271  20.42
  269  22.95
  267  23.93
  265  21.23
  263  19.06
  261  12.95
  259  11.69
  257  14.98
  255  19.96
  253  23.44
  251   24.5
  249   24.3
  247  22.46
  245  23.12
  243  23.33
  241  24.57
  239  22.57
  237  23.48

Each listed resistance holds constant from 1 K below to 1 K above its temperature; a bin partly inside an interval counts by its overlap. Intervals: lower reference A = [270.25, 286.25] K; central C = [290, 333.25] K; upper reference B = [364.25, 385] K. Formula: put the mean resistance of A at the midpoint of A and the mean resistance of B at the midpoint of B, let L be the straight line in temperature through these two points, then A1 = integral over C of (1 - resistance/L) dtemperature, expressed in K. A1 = -2.5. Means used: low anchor 21.9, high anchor 22.2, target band 23.3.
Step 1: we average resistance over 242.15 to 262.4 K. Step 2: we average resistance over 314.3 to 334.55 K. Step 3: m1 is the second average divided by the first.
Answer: 1.2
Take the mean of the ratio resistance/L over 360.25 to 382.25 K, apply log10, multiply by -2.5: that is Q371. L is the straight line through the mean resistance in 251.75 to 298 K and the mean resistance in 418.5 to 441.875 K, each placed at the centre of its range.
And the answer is 0.11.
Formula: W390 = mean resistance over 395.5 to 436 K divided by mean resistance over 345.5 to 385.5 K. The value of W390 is 1.2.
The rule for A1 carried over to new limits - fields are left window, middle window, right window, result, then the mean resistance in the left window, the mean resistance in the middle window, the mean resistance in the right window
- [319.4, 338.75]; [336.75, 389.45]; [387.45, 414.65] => 6.7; 23.4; 20.5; 23.7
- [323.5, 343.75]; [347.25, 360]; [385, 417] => 3.9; 23.1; 16.1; 23.7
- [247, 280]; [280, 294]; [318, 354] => -0.9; 20.5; 22.6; 22.7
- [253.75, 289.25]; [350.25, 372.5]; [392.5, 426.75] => 5.2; 20.4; 17.6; 24.1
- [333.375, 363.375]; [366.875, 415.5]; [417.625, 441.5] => -1.9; 19.3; 23.1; 24.9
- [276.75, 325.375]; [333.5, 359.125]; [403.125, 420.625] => 3.6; 23.1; 20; 23.4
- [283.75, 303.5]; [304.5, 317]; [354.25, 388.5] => -0.5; 23.1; 23.4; 19.9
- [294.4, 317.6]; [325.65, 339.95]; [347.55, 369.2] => -1.9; 23.4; 23.1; 17.6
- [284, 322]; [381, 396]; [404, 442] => 0.3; 23.3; 23.6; 24.4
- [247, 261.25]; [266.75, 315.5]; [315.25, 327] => -2.4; 19.4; 22.8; 23.6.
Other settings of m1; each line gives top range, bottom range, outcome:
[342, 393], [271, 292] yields 0.92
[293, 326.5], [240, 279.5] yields 1.12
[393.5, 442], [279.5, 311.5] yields 1.06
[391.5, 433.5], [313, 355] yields 1.08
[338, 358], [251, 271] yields 1.02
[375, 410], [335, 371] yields 1.19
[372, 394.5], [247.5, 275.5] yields 1.13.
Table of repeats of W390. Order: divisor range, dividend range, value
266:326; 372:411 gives 1.01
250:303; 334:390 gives 0.97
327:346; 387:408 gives 1.04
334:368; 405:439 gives 1.24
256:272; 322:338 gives 1.27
